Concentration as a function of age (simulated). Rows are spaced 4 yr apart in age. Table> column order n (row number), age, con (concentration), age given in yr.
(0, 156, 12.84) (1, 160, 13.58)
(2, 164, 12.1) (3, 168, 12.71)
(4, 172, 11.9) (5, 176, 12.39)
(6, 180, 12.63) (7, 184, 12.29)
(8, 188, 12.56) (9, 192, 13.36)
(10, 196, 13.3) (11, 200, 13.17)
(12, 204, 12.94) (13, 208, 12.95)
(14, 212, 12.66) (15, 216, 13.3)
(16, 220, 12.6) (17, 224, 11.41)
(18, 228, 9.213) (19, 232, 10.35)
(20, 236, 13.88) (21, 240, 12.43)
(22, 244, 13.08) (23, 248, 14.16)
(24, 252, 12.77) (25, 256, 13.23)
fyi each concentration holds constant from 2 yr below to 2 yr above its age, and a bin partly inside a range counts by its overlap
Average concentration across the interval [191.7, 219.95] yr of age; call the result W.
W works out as 13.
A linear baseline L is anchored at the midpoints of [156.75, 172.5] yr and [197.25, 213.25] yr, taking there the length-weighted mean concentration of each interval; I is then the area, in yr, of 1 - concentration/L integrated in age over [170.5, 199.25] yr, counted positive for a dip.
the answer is 0.3 yr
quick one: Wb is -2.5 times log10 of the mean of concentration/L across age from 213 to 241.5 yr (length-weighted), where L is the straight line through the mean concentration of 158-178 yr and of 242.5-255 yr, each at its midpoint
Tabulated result 0.11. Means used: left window 12.5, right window 13.3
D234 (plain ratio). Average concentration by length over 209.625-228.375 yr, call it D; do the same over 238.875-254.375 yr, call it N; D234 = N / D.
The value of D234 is 1.1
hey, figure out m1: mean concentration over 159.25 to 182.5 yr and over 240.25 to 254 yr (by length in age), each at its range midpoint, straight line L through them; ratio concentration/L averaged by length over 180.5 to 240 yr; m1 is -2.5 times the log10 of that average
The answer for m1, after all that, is 0.037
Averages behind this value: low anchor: 12.5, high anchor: 13.2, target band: 12.4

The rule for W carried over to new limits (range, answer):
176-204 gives 12.9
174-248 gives 12.5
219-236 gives 11.1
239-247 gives 13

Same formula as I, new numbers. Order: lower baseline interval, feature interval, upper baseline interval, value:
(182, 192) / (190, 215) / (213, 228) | -1.5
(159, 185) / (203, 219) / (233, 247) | -0.2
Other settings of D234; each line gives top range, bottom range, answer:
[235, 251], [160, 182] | 1.07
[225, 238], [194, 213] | 0.86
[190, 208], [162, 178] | 1.07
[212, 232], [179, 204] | 0.90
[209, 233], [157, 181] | 0.93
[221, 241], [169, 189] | 0.93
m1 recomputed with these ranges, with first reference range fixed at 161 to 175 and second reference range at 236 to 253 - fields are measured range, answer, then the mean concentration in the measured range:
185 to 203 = -0.03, 13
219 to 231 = 0.19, 10.9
